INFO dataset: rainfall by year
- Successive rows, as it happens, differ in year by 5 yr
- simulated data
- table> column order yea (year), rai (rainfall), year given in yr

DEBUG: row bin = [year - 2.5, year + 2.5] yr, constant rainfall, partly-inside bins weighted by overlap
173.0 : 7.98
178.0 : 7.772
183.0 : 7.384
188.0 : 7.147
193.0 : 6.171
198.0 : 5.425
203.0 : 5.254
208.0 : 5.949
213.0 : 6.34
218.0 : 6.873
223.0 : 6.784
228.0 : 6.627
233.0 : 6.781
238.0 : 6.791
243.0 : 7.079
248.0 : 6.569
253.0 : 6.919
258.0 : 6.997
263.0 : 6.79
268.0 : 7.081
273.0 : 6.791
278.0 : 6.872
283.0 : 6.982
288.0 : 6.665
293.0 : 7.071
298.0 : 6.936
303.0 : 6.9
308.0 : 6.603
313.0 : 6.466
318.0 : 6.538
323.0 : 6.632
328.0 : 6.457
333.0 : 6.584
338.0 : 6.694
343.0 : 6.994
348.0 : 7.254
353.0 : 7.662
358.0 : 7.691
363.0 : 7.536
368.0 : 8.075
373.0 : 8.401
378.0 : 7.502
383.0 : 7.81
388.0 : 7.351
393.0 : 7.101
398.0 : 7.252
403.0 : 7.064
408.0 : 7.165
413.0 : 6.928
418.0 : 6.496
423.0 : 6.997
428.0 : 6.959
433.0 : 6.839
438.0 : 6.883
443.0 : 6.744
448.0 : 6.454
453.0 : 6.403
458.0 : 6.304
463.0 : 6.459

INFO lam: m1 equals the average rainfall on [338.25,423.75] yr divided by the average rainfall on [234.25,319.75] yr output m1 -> 1.1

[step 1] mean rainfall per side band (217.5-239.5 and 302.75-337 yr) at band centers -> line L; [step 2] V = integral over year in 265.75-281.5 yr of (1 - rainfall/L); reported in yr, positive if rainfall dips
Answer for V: -0.58 yr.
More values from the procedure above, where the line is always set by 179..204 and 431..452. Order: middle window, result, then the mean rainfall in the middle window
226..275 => -2.66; 6.85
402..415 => -0.76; 7.06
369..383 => -2.76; 7.94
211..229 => -0.58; 6.67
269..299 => -1.67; 6.89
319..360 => -2.36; 6.97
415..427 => -0.18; 6.78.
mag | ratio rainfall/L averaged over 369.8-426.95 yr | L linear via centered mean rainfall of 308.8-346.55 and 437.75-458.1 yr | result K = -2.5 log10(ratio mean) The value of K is -0.11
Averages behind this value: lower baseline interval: 6.64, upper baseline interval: 6.55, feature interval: 7.28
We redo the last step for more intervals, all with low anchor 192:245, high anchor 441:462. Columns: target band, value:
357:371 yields -0.209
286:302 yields -0.081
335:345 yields -0.066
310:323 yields -0.020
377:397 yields -0.154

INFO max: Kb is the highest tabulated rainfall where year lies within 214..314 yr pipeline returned 7.081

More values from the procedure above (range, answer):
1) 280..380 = 8.401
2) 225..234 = 6.781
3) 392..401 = 7.252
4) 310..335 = 6.632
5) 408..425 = 7.165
